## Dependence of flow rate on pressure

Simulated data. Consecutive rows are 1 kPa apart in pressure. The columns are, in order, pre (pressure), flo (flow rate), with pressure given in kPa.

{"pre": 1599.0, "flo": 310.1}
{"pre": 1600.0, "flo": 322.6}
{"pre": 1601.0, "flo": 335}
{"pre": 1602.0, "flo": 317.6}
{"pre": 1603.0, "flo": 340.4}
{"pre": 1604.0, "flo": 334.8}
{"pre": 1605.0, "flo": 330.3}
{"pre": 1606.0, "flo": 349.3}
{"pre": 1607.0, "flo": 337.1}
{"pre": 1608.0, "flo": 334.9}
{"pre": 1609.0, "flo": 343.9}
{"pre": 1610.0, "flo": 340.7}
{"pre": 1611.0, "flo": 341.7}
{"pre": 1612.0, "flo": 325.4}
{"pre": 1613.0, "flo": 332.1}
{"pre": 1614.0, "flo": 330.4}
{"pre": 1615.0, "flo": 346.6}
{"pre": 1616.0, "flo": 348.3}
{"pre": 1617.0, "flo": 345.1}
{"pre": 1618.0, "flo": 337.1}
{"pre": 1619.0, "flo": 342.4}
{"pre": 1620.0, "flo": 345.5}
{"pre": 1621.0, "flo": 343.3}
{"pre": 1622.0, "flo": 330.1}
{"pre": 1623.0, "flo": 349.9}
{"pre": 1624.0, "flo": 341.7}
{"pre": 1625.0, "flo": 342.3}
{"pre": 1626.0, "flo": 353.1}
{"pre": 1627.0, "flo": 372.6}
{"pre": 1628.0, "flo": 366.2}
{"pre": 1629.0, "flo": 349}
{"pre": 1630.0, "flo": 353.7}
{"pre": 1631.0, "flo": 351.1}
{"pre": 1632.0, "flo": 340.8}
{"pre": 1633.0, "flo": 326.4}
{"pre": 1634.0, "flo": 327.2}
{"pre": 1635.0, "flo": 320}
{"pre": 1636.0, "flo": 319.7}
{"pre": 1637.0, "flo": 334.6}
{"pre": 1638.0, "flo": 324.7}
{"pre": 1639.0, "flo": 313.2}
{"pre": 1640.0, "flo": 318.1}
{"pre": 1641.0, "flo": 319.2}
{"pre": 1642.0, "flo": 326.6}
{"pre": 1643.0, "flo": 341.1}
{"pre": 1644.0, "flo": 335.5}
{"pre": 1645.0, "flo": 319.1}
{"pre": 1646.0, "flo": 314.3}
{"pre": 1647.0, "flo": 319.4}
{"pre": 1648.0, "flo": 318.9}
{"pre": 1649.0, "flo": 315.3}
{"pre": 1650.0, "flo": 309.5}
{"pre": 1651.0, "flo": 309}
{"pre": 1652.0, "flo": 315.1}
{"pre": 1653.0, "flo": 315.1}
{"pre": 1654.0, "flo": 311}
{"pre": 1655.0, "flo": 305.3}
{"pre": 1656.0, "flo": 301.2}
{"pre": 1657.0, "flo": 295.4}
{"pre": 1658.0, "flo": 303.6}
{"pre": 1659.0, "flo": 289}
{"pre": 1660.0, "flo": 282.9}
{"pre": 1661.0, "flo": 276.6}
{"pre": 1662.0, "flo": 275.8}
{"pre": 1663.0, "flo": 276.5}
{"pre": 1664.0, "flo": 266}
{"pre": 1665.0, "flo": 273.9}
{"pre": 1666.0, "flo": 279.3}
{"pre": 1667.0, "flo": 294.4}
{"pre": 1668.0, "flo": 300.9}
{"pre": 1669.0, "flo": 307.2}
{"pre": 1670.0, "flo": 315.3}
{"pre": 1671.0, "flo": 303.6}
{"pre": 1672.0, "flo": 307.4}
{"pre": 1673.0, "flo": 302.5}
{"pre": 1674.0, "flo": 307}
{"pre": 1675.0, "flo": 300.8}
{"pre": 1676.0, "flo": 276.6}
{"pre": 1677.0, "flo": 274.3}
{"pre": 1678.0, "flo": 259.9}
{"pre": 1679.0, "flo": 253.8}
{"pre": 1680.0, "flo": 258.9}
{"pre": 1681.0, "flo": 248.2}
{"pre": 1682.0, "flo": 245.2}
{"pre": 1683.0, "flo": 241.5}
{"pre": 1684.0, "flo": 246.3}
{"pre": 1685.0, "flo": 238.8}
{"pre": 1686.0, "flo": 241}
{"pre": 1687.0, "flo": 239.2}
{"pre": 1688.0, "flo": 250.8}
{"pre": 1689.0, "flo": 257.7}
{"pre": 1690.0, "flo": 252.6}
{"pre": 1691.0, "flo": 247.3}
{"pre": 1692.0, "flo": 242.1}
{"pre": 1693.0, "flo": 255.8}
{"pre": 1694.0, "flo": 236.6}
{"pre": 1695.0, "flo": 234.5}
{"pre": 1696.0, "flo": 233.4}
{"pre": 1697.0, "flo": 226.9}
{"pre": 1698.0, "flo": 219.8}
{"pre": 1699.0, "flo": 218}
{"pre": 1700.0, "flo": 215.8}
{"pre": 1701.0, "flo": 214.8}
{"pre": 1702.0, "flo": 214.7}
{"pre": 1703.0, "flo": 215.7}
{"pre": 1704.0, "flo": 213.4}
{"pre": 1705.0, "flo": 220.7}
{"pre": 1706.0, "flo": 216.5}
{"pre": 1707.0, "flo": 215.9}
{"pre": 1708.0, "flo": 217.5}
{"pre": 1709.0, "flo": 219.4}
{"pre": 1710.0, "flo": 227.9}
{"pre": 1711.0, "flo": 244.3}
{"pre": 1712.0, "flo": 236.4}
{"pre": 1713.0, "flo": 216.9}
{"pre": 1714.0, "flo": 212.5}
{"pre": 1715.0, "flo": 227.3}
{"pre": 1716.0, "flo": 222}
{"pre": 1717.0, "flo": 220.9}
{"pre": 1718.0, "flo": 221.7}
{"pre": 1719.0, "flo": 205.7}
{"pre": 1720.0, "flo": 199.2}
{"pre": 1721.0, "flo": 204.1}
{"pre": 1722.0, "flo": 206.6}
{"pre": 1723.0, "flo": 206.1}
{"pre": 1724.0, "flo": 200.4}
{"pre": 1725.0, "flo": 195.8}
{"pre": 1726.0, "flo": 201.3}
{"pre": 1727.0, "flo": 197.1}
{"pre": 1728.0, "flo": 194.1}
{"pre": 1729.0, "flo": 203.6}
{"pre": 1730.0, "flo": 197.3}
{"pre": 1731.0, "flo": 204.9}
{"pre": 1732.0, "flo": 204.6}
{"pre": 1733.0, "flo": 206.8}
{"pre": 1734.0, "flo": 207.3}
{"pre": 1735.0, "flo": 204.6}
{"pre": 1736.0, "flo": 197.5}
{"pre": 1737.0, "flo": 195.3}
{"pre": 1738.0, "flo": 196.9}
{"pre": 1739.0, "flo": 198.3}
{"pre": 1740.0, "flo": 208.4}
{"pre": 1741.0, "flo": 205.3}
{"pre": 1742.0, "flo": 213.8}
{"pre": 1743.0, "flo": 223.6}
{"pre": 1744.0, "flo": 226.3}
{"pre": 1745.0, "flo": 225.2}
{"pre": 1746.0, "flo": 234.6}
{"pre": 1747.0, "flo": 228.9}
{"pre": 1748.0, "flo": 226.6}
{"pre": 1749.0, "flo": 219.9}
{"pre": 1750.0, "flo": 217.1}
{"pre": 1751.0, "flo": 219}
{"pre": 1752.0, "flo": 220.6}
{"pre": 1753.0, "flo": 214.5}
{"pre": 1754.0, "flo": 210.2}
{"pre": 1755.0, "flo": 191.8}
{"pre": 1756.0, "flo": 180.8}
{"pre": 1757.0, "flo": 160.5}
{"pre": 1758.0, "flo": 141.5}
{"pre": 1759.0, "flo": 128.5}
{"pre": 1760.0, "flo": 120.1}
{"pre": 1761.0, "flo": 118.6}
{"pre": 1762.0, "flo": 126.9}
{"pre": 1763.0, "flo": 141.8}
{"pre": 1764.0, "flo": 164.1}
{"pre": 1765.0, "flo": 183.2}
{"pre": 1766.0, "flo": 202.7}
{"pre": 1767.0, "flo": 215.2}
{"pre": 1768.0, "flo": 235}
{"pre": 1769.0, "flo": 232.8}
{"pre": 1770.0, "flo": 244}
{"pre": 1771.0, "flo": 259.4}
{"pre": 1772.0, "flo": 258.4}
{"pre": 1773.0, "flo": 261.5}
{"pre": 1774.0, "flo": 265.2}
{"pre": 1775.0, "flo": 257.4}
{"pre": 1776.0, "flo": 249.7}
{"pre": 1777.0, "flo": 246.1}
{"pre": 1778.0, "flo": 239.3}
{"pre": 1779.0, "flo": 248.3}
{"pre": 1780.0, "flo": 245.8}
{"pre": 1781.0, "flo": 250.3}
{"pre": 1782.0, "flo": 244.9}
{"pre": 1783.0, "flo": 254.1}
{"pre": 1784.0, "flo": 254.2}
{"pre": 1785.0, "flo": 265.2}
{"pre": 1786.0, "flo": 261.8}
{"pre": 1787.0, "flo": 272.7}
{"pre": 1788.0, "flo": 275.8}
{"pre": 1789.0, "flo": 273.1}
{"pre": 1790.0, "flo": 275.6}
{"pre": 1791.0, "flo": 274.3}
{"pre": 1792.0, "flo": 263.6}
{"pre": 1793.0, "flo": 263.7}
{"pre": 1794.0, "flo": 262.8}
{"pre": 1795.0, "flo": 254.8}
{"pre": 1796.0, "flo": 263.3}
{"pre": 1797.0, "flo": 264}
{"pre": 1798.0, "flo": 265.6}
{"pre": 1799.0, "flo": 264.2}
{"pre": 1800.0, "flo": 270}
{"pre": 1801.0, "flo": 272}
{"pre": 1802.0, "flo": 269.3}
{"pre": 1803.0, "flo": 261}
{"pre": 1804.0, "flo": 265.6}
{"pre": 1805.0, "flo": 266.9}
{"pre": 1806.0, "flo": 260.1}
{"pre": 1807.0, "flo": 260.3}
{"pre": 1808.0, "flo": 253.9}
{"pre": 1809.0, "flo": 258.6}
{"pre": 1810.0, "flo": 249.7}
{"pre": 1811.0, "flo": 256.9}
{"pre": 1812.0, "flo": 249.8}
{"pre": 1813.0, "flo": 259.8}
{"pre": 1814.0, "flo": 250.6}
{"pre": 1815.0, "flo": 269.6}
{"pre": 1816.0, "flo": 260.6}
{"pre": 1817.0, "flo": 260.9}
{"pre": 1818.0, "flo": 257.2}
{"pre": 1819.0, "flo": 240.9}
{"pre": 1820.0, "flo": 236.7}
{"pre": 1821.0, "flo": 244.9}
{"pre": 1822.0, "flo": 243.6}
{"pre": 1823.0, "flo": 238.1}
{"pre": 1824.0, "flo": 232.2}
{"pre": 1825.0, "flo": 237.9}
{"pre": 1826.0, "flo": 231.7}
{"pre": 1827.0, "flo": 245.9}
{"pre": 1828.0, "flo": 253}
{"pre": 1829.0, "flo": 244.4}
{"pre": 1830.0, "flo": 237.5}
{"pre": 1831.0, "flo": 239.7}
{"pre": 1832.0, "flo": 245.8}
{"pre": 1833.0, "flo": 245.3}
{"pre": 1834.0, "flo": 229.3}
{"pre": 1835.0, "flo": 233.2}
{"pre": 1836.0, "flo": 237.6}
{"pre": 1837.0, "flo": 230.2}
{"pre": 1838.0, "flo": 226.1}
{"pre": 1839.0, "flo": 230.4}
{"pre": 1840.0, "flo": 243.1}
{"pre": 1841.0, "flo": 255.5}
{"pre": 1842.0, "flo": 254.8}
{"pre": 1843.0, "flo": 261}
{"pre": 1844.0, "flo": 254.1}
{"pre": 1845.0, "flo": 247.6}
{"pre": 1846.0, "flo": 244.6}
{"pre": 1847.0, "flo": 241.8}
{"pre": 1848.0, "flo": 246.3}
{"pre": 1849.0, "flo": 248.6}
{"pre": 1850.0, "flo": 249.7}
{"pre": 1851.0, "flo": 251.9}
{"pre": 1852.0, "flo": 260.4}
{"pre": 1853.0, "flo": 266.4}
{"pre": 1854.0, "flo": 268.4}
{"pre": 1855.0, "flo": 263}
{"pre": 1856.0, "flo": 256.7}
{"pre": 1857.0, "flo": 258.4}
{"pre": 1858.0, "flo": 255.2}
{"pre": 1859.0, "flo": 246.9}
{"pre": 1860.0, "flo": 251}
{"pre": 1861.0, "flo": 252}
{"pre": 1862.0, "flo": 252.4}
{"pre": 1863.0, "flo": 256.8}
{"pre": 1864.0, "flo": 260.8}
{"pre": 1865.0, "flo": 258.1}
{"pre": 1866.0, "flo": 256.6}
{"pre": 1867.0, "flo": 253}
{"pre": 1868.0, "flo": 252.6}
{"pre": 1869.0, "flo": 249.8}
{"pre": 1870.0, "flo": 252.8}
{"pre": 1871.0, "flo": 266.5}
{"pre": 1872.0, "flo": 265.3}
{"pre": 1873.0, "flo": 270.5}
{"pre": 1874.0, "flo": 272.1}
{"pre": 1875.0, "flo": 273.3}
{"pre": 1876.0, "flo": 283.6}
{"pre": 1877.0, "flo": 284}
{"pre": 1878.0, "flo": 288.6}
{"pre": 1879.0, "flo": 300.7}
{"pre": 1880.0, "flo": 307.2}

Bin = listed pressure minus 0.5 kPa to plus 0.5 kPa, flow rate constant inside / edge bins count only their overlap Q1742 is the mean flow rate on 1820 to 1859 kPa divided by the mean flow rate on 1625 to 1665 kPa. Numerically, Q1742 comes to 0.77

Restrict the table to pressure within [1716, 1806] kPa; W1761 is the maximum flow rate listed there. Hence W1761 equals 275.8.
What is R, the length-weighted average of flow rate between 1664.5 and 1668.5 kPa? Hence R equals 287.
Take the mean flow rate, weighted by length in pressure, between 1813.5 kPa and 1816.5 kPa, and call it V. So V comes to 260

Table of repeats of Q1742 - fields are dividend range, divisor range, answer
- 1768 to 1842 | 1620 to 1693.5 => 0.84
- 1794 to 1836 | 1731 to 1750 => 1.19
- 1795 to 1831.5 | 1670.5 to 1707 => 1.02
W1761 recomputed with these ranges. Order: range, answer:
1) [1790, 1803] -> 275.6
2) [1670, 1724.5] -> 315.3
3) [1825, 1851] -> 261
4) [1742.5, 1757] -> 234.6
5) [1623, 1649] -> 372.6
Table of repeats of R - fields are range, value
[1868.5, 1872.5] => 259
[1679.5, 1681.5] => 254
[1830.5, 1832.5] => 243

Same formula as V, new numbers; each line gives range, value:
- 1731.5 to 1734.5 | 206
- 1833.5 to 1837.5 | 233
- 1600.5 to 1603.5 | 331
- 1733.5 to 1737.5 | 201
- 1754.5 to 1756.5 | 186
